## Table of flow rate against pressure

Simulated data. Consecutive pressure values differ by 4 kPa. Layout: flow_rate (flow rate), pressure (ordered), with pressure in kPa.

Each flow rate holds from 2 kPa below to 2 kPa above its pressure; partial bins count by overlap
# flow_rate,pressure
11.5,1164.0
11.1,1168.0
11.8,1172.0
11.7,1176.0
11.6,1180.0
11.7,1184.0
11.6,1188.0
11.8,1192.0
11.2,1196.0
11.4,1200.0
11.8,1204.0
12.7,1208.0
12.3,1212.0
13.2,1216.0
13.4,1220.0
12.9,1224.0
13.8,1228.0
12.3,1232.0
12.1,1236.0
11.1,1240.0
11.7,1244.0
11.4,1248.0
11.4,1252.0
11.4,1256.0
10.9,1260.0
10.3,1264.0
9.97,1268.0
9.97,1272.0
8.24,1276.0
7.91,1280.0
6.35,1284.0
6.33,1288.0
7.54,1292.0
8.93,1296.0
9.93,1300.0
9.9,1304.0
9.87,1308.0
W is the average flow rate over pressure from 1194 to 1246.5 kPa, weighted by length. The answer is 12.3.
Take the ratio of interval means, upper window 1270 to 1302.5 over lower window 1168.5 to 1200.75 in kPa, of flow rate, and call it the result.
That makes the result 0.71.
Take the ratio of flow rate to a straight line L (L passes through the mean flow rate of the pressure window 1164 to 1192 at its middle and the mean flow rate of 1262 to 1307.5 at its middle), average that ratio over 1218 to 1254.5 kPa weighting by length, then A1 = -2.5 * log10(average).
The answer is -0.21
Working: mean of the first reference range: 11.6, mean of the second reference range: 8.71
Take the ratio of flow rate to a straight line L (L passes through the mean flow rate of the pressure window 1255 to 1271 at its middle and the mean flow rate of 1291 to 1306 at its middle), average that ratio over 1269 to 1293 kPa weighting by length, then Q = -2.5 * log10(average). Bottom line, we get 0.25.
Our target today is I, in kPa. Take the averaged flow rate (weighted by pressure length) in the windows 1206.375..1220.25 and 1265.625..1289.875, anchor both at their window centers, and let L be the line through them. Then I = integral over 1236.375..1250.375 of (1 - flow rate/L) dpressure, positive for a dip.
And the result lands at -1.1 kPa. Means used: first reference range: 12.8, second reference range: 8.17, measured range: 11.5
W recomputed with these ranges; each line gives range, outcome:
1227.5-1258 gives 11.8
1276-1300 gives 7.69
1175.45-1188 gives 11.7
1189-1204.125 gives 11.5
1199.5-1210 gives 12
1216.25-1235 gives 13.1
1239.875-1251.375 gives 11.4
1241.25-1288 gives 9.82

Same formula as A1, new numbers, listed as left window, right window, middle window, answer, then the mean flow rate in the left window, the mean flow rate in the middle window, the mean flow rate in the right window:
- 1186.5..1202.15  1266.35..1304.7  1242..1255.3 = -0.19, 11.5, 11.5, 8.45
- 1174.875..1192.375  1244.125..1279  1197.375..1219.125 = -0.10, 11.7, 12.3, 10.4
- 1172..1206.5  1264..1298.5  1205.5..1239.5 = -0.22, 11.6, 12.7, 8.31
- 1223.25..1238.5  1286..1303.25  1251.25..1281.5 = 0.03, 12.7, 9.99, 8.31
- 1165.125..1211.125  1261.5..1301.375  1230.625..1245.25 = -0.18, 11.7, 11.8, 8.55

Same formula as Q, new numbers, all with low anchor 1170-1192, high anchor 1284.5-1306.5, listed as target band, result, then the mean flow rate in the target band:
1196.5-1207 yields -0.05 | 11.6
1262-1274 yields -0.10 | 10.1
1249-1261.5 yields -0.18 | 11.3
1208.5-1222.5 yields -0.21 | 12.9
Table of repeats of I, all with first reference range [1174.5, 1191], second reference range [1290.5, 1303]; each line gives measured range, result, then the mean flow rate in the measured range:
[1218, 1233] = -3.5 kPa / 13.2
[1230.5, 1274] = -4.9 kPa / 11.1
